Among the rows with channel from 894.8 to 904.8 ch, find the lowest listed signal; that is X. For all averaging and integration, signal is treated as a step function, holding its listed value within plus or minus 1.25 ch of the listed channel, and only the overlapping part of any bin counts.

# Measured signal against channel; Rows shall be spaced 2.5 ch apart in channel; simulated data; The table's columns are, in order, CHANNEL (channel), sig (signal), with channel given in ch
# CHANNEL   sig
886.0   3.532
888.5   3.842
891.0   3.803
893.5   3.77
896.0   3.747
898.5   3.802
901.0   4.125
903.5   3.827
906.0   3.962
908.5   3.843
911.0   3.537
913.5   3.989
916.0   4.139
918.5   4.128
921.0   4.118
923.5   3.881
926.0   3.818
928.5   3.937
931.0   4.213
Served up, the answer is 3.747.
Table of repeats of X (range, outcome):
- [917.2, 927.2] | 3.818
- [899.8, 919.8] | 3.537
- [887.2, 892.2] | 3.803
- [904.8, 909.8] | 3.843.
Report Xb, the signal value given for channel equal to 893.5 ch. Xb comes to 3.77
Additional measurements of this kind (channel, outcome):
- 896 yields 3.747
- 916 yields 4.139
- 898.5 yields 3.802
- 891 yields 3.803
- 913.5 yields 3.989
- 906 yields 3.962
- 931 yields 4.213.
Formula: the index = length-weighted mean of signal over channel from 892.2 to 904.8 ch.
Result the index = 3.85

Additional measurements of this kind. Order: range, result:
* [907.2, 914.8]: 3.79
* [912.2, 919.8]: 4.08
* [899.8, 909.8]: 3.94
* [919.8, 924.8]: 4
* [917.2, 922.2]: 4.12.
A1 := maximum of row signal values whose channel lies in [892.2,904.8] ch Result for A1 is 4.125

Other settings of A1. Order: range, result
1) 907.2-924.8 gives 4.139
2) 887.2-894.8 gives 3.842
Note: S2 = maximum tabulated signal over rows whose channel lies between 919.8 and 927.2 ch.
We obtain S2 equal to 4.118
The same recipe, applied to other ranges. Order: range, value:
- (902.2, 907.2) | 3.962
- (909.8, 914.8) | 3.989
